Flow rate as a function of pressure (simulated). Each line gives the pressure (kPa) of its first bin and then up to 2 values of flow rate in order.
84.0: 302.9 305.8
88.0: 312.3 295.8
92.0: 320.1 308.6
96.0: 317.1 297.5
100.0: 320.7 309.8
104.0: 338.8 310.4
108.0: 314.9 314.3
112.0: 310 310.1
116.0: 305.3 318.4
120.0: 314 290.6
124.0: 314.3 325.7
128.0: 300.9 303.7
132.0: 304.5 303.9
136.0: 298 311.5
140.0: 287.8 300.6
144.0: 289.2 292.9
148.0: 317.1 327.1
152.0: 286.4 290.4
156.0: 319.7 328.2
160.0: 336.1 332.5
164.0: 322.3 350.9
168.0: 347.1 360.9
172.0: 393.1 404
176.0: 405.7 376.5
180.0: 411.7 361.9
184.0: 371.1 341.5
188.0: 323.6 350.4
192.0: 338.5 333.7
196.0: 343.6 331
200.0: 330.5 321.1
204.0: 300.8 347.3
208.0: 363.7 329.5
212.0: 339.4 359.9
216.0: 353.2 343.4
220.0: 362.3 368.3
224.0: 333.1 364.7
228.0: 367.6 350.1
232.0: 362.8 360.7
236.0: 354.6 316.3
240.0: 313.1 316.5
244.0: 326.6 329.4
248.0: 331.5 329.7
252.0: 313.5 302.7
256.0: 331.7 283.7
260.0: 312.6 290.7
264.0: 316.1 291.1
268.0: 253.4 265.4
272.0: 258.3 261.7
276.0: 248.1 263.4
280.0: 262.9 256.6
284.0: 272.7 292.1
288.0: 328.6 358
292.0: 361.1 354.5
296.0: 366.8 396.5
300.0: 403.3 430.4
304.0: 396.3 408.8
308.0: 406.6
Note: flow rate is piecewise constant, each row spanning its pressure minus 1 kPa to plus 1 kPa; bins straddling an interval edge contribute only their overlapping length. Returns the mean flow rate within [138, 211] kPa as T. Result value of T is 338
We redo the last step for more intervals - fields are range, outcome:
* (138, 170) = 317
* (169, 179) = 388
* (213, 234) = 357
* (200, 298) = 322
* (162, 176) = 364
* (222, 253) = 339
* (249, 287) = 285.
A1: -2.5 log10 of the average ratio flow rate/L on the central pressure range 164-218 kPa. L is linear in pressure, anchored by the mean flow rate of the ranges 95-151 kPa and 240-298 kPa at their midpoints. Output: -0.151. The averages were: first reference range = 309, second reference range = 305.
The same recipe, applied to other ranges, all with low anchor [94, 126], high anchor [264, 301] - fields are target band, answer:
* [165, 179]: -0.212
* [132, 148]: 0.043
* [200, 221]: -0.110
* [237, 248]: -0.049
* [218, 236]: -0.163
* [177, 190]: -0.173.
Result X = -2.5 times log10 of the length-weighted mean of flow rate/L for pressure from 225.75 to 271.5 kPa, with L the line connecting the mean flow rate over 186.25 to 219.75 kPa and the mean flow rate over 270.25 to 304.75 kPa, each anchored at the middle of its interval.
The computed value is 0.03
